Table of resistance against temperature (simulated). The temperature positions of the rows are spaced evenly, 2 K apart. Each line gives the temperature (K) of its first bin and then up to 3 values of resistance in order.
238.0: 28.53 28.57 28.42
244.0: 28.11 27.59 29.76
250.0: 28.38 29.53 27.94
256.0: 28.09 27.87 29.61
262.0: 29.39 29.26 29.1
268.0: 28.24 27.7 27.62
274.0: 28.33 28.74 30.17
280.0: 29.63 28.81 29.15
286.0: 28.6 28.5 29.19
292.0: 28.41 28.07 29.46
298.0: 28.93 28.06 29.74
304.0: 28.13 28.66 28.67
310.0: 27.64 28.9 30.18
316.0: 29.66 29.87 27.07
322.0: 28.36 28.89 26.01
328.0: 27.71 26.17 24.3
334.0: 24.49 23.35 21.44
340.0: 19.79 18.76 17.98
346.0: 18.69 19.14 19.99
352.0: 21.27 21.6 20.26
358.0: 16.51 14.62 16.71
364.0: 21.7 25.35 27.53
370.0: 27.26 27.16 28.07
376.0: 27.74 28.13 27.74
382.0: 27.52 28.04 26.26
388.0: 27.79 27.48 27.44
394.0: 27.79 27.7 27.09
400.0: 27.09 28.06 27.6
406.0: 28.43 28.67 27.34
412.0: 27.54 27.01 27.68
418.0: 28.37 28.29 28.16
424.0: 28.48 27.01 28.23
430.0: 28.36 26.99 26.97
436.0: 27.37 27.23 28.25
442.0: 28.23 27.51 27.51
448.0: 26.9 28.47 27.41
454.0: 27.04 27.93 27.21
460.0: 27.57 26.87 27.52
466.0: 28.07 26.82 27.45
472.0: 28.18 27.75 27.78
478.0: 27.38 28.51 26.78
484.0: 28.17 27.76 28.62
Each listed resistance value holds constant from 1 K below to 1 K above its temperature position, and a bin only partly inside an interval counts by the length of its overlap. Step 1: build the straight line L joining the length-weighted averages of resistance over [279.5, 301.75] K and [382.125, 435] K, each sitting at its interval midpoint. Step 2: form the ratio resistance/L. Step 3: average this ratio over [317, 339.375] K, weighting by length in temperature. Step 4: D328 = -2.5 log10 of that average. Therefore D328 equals 0.10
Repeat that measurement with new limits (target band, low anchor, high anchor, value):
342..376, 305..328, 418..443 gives 0.291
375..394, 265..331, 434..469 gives 0.015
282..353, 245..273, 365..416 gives 0.080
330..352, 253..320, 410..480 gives 0.324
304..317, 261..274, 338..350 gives -0.235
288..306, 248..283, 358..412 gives -0.024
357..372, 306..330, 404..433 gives 0.279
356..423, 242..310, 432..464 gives 0.065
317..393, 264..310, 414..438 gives 0.169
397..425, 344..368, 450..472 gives -0.168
